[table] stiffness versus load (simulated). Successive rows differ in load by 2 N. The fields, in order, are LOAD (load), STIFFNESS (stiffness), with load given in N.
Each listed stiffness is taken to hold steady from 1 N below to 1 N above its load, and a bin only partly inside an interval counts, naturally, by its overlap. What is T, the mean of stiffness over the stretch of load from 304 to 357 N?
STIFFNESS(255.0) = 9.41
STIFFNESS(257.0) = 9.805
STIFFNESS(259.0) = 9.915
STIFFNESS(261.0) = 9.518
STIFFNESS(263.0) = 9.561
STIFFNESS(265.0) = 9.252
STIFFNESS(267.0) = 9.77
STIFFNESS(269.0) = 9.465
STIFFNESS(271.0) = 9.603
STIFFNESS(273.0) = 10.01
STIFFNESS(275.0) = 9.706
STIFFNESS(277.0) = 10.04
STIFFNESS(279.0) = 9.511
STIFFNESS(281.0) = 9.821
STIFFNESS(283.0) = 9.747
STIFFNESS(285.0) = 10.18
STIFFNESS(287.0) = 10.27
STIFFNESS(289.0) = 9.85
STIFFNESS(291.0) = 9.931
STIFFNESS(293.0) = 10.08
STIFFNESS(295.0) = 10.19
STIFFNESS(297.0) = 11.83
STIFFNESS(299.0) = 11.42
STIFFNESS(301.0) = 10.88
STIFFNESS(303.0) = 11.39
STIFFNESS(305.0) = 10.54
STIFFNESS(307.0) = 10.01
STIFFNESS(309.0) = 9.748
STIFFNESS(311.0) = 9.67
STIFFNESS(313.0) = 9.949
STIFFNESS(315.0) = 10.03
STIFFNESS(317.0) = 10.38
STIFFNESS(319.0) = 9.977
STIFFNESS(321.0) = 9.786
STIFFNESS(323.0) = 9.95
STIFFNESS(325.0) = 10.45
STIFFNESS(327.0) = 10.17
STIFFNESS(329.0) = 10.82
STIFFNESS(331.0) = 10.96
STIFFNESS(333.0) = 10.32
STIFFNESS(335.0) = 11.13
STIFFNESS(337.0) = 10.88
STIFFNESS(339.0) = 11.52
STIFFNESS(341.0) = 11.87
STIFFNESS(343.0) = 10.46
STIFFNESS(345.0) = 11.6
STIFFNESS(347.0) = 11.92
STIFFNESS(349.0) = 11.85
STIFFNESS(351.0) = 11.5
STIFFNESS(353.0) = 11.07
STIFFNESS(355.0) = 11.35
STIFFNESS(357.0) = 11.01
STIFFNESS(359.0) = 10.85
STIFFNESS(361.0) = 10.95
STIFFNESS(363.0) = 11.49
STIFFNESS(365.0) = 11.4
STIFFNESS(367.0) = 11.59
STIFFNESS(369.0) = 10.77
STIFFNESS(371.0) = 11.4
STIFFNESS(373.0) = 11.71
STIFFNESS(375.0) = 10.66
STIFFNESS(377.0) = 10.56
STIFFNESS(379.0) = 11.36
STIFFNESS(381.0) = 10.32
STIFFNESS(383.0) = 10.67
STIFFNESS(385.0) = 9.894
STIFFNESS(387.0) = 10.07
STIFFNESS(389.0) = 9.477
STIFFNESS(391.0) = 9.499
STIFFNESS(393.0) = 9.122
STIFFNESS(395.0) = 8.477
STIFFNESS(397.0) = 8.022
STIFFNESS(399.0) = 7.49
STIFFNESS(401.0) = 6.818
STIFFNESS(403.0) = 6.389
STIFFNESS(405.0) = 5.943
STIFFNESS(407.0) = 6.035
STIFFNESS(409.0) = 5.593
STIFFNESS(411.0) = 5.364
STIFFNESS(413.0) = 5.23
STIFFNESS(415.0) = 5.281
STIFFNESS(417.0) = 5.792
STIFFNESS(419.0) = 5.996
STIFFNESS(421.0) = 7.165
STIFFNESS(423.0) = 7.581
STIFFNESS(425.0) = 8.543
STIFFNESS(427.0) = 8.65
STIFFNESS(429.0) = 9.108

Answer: 10.7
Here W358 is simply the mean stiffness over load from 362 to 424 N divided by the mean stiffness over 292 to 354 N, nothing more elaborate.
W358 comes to 0.80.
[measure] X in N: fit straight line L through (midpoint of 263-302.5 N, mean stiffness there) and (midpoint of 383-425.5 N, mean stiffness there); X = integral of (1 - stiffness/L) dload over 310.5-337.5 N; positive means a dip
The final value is -3.42 N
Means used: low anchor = 10.1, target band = 10.3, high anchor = 7.39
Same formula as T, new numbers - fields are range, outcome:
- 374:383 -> 10.7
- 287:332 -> 10.4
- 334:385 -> 11.2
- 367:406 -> 9.46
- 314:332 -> 10.3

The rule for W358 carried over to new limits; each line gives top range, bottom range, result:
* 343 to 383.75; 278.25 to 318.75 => 1.09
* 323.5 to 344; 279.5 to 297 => 1.07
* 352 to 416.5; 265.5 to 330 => 0.91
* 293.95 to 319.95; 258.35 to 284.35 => 1.08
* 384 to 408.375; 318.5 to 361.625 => 0.74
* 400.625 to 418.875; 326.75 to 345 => 0.53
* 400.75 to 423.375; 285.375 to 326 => 0.59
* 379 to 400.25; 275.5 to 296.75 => 0.94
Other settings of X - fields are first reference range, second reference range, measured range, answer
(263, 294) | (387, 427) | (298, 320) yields -2.83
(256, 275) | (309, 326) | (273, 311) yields -1.64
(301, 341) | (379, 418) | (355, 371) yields -3.91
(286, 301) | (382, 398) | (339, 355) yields -2.51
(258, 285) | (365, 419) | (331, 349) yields -4.28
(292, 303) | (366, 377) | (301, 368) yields 1.46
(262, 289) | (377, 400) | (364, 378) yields -2.31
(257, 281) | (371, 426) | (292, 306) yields -2.36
